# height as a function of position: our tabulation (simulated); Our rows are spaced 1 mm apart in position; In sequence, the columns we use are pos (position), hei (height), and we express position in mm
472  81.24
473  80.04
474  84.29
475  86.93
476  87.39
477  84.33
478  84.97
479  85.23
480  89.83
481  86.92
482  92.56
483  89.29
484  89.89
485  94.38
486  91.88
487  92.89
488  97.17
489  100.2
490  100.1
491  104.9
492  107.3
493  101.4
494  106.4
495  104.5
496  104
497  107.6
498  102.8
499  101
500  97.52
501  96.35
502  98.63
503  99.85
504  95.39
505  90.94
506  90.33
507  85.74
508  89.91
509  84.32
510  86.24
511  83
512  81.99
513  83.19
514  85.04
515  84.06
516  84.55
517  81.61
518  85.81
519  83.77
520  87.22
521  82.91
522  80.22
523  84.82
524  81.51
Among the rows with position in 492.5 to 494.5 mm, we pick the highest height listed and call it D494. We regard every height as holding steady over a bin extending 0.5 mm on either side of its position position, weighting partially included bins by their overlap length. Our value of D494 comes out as 106.4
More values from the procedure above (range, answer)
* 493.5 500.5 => 107.6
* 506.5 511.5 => 89.91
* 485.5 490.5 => 100.2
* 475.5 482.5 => 92.56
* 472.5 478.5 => 87.39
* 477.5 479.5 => 85.23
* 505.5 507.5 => 90.33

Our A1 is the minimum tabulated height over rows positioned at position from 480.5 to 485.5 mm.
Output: 86.92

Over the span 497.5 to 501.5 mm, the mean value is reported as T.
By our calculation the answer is 99.4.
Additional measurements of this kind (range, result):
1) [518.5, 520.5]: 85.5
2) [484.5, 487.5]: 93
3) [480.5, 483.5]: 89.6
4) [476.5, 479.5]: 84.8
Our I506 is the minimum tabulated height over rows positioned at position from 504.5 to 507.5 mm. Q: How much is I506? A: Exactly 85.74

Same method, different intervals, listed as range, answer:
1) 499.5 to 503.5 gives 96.35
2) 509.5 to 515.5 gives 81.99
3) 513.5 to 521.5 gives 81.61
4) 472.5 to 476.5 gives 80.04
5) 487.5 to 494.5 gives 97.17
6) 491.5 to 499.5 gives 101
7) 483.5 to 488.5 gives 89.89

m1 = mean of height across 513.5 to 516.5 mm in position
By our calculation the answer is 84.6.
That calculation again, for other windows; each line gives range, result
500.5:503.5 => 98.3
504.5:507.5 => 89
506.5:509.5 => 86.7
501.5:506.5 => 95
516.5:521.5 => 84.3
